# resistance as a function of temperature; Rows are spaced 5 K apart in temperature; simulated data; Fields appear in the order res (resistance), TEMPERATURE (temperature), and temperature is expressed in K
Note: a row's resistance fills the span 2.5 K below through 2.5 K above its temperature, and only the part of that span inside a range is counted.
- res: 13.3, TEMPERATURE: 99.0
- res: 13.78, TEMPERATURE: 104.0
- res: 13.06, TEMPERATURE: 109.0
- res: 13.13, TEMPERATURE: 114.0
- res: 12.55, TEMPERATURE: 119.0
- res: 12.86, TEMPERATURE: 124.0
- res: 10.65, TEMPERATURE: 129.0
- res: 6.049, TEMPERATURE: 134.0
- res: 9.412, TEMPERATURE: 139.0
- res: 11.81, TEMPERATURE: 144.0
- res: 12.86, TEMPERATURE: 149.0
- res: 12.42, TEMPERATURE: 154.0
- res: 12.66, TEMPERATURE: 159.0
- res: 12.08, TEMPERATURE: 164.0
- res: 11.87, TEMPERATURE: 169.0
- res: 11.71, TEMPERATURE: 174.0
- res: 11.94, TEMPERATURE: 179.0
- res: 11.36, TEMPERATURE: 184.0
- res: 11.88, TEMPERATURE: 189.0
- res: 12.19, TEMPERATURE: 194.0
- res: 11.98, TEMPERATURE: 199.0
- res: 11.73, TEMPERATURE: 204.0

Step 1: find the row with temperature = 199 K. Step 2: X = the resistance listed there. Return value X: 11.98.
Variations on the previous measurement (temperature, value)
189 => 11.88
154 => 12.42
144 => 11.81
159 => 12.66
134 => 6.049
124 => 12.86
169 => 11.87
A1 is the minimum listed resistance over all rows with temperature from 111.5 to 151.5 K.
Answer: 6.049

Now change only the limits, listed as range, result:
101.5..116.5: 13.06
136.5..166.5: 9.412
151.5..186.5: 11.36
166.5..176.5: 11.71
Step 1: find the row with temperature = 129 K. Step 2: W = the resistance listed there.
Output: 10.65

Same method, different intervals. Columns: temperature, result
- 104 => 13.78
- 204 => 11.73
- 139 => 9.412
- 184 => 11.36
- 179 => 11.94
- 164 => 12.08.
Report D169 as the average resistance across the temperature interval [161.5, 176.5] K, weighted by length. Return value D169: 11.9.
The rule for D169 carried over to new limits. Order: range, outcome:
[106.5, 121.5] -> 12.9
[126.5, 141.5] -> 8.7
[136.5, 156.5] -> 11.6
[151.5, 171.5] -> 12.3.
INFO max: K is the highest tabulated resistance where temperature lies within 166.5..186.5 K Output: 11.94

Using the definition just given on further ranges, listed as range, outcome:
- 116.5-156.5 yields 12.86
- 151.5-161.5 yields 12.66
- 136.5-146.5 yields 11.81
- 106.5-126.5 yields 13.13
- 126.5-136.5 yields 10.65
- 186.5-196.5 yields 12.19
